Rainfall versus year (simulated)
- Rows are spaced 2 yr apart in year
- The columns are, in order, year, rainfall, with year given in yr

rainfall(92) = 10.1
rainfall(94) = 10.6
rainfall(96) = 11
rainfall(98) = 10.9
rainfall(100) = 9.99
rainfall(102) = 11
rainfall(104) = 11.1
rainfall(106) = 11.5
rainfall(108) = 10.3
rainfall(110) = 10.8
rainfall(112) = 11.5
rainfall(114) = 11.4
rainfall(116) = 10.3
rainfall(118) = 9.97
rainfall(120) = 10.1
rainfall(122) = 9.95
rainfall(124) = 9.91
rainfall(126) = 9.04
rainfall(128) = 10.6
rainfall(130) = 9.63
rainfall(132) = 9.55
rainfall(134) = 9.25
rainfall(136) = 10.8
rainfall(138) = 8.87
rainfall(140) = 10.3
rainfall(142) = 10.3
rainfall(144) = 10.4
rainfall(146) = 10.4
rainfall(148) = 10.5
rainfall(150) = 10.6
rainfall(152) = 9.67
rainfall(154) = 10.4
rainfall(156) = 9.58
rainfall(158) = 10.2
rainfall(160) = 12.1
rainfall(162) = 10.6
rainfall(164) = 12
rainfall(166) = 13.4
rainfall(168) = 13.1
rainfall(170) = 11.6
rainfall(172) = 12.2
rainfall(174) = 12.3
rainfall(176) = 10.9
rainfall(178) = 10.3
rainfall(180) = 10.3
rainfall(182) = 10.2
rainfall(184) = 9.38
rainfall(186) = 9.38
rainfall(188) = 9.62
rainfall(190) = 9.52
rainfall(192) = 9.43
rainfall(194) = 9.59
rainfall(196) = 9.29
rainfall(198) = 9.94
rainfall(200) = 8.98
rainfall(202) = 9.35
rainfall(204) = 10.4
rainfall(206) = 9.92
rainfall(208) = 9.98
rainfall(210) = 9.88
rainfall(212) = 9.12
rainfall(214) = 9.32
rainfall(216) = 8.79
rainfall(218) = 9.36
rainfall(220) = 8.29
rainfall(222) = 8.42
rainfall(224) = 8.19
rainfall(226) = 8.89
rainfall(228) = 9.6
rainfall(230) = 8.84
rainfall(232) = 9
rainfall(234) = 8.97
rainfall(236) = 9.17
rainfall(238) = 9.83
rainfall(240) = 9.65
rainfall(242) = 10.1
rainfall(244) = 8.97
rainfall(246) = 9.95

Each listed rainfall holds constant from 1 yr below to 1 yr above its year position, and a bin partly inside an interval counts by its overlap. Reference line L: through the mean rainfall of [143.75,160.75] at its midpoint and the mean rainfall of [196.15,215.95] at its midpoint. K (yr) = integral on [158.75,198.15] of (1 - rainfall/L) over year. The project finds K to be -2.9 yr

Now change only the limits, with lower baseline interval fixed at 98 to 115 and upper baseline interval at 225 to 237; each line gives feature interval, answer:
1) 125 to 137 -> 0.9 yr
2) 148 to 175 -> -3.3 yr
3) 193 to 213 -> -0.3 yr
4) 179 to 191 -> 0.0 yr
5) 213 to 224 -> 0.6 yr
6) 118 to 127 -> 0.8 yr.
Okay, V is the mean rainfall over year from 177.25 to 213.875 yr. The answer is 9.69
